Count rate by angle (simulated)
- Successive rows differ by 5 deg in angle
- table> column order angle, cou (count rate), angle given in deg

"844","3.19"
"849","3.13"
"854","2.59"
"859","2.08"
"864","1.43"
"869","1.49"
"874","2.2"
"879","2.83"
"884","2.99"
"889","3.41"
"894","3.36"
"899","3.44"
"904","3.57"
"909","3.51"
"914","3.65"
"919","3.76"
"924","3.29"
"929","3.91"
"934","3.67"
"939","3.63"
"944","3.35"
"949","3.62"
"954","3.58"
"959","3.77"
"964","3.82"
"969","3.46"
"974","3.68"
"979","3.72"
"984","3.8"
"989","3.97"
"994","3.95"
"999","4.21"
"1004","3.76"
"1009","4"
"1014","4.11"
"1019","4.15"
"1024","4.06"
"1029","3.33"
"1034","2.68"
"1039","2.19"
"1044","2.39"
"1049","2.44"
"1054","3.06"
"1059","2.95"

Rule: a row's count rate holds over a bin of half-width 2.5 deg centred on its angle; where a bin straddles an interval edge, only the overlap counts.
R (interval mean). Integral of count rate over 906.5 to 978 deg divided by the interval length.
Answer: 3.62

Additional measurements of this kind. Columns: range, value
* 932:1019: 3.78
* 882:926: 3.45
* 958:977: 3.68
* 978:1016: 3.95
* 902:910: 3.54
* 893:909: 3.47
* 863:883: 2.1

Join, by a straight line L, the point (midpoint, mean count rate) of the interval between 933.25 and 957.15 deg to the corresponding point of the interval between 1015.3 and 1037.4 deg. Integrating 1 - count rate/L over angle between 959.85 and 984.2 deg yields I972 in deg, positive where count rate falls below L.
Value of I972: -0.9 deg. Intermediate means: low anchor 3.57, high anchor 3.53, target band 3.69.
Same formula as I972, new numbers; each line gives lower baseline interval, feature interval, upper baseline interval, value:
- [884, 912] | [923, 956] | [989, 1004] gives 0.67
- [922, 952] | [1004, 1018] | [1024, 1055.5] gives -4.71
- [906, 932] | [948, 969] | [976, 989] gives 0.32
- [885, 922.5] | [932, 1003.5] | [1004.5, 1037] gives -2.39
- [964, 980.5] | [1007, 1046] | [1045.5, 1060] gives -3.67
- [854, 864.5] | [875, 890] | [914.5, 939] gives -2.13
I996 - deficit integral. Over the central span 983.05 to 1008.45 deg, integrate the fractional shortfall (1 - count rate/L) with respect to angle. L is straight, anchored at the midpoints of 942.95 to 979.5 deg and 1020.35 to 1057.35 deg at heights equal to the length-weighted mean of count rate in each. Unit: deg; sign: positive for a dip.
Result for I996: -4.9 deg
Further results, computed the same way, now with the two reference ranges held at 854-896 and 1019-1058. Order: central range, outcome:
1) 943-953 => -3.1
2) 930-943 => -4.8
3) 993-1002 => -3.9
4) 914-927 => -4.8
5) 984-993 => -3.5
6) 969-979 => -3.1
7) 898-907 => -3.4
